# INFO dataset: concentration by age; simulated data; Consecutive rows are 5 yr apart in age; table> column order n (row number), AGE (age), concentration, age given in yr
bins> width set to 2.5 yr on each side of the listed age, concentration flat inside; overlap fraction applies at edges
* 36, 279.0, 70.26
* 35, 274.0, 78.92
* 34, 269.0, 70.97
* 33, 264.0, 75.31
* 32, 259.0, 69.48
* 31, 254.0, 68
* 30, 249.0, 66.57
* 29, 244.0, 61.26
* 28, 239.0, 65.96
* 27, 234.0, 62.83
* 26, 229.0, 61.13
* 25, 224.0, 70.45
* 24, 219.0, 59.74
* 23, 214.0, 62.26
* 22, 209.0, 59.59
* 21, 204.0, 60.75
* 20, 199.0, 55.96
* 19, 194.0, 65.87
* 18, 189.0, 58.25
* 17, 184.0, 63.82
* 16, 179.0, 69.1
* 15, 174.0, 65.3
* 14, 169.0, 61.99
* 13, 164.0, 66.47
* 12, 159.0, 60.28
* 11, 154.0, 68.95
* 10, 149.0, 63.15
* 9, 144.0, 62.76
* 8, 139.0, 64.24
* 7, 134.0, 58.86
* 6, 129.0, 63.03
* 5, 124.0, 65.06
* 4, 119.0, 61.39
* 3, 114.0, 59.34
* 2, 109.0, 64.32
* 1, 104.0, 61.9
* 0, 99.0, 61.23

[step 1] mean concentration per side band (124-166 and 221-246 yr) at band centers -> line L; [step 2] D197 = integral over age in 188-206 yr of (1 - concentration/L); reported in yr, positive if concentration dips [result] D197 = 1.0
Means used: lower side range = 63.5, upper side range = 64.3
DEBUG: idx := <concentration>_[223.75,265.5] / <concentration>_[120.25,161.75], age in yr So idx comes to 1.05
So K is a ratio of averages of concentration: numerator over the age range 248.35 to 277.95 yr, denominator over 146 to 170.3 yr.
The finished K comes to 1.12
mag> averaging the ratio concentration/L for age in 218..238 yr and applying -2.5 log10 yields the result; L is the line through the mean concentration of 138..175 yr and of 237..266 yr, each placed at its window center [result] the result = 0.05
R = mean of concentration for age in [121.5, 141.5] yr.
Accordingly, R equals 62.8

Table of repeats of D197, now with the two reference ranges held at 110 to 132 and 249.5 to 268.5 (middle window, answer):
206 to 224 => 1.58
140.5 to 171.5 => 0.19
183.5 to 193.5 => 0.73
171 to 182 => -0.21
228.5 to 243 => 1.20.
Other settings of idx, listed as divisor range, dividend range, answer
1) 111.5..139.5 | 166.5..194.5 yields 1.03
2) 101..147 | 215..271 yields 1.06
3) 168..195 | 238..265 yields 1.05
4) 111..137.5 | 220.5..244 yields 1.04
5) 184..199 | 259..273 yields 1.19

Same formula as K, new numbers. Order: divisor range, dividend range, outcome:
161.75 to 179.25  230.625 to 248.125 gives 0.97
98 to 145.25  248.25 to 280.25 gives 1.15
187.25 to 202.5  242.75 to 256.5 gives 1.09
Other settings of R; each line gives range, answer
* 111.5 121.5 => 60.4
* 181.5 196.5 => 62.6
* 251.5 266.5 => 70.9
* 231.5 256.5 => 64.9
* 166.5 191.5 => 63.7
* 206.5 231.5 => 62.6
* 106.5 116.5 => 61.8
